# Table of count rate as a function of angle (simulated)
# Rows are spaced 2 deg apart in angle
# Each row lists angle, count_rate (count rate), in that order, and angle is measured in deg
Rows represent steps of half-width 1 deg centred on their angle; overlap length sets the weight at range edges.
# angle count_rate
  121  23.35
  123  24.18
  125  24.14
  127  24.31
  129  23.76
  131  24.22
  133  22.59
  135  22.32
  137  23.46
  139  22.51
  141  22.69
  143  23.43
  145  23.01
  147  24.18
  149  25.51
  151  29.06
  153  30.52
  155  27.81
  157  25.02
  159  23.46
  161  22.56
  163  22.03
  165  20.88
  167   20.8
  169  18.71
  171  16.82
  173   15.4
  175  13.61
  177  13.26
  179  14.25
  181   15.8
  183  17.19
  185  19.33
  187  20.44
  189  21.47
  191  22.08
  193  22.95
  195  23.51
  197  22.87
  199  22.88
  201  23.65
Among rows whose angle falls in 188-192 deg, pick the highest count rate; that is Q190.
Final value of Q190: 22.08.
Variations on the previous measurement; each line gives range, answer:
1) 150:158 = 30.52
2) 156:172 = 25.02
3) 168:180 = 18.71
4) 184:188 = 20.44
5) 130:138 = 24.22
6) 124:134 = 24.31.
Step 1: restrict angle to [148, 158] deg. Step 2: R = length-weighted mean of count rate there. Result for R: 27.6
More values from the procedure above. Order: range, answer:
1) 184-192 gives 20.8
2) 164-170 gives 20.1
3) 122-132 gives 24.1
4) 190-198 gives 22.9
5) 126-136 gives 23.4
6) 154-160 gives 25.4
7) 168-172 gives 17.8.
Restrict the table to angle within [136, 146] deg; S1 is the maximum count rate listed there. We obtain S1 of 23.46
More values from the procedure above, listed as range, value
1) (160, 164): 22.56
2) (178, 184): 17.19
